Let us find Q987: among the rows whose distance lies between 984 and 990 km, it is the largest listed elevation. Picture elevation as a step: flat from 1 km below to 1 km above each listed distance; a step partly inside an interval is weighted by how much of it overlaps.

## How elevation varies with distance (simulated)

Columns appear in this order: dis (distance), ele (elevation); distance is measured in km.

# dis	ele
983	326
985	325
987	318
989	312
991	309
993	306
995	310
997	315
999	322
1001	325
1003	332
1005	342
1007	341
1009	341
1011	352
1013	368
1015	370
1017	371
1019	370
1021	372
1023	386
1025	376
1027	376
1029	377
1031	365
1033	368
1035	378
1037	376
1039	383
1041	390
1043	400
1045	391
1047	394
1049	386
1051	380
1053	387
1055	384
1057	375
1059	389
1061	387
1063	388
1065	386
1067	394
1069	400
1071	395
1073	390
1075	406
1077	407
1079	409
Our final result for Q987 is 325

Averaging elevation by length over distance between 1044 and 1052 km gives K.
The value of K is 388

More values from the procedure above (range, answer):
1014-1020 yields 370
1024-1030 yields 376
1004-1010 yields 341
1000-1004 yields 328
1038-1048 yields 392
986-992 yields 313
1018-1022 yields 371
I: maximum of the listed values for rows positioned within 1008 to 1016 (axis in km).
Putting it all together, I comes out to 370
